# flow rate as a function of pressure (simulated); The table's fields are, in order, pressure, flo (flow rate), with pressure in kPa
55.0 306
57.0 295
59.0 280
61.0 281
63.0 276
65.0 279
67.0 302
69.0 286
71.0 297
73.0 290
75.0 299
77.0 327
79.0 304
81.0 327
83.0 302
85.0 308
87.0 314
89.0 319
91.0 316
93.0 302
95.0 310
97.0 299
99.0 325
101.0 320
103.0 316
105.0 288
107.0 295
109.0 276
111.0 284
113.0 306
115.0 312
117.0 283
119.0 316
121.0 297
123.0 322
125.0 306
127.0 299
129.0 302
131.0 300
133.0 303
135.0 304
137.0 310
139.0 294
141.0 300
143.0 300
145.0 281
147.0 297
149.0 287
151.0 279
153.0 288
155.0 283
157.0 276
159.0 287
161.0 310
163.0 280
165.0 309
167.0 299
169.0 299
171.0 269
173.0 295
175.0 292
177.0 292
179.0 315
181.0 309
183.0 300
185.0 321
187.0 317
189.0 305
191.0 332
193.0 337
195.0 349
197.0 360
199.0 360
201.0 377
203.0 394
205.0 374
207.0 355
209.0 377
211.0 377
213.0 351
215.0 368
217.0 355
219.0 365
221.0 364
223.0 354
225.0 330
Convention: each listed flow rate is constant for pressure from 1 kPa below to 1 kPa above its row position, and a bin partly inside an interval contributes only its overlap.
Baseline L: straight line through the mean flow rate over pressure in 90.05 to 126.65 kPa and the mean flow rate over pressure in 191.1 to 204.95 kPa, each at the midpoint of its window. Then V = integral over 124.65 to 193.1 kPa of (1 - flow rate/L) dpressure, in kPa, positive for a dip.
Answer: 7.6 kPa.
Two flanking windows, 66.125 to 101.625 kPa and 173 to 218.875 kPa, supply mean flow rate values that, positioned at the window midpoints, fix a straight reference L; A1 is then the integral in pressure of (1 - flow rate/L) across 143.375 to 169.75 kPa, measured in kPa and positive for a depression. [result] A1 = 3.1 kPa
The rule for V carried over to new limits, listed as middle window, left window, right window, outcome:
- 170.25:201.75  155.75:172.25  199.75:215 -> 1.13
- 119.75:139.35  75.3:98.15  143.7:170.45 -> -0.38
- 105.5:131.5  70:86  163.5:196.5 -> 0.68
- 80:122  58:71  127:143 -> -1.72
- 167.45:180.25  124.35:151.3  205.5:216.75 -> 1.42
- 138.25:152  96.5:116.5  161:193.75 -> 0.55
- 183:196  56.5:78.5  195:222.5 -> 1.16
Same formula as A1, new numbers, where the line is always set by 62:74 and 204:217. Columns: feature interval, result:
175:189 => 1.72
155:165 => 1.44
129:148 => 1.61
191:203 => 0.04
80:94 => -0.65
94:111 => 0.25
